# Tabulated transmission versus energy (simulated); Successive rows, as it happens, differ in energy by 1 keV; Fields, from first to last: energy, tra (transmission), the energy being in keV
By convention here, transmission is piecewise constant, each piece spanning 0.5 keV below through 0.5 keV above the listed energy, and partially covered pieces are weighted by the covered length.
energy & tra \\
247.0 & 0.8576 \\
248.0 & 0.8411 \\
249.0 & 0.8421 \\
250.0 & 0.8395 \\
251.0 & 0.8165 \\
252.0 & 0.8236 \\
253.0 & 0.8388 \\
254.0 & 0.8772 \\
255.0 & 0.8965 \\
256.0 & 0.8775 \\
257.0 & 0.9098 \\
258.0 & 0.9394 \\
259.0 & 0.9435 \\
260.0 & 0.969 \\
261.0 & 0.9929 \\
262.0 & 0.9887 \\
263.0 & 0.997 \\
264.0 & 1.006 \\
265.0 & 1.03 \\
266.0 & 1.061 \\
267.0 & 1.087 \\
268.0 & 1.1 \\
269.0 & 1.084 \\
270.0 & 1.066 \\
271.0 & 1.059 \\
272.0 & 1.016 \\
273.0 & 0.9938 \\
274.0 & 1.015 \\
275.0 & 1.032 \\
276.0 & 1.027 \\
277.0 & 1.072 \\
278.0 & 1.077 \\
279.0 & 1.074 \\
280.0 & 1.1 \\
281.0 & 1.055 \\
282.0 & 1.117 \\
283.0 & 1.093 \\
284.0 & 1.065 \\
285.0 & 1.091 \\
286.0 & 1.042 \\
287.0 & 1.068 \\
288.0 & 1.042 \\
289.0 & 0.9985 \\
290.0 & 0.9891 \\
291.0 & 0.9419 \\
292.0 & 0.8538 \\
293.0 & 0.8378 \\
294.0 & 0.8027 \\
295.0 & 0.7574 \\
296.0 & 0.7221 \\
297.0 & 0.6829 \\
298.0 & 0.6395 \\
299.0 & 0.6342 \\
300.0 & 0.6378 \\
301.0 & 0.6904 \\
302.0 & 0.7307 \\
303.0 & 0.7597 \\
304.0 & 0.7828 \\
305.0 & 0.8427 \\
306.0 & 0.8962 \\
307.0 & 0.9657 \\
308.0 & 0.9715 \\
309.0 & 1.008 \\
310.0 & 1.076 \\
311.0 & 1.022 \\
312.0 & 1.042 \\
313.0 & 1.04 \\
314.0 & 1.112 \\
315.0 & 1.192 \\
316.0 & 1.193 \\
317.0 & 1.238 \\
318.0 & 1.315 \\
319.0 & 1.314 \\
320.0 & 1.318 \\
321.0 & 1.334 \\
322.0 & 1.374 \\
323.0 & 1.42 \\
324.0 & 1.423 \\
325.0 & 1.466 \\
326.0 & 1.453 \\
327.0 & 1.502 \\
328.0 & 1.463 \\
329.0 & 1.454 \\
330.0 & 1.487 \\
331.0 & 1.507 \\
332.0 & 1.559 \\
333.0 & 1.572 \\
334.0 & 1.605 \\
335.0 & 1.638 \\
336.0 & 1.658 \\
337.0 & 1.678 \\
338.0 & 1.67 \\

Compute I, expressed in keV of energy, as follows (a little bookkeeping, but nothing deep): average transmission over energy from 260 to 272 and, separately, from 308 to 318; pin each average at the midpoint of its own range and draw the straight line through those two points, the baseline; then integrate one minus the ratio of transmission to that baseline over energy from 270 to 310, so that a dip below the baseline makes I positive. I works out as 5.2 keV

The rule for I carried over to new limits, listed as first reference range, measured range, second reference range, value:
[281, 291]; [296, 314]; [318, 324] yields 5.4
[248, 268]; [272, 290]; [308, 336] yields 0.4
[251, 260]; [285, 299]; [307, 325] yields 2.6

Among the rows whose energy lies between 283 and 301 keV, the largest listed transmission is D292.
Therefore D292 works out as 1.093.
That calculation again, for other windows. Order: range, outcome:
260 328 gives 1.502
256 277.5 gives 1.1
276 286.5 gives 1.117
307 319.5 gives 1.315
